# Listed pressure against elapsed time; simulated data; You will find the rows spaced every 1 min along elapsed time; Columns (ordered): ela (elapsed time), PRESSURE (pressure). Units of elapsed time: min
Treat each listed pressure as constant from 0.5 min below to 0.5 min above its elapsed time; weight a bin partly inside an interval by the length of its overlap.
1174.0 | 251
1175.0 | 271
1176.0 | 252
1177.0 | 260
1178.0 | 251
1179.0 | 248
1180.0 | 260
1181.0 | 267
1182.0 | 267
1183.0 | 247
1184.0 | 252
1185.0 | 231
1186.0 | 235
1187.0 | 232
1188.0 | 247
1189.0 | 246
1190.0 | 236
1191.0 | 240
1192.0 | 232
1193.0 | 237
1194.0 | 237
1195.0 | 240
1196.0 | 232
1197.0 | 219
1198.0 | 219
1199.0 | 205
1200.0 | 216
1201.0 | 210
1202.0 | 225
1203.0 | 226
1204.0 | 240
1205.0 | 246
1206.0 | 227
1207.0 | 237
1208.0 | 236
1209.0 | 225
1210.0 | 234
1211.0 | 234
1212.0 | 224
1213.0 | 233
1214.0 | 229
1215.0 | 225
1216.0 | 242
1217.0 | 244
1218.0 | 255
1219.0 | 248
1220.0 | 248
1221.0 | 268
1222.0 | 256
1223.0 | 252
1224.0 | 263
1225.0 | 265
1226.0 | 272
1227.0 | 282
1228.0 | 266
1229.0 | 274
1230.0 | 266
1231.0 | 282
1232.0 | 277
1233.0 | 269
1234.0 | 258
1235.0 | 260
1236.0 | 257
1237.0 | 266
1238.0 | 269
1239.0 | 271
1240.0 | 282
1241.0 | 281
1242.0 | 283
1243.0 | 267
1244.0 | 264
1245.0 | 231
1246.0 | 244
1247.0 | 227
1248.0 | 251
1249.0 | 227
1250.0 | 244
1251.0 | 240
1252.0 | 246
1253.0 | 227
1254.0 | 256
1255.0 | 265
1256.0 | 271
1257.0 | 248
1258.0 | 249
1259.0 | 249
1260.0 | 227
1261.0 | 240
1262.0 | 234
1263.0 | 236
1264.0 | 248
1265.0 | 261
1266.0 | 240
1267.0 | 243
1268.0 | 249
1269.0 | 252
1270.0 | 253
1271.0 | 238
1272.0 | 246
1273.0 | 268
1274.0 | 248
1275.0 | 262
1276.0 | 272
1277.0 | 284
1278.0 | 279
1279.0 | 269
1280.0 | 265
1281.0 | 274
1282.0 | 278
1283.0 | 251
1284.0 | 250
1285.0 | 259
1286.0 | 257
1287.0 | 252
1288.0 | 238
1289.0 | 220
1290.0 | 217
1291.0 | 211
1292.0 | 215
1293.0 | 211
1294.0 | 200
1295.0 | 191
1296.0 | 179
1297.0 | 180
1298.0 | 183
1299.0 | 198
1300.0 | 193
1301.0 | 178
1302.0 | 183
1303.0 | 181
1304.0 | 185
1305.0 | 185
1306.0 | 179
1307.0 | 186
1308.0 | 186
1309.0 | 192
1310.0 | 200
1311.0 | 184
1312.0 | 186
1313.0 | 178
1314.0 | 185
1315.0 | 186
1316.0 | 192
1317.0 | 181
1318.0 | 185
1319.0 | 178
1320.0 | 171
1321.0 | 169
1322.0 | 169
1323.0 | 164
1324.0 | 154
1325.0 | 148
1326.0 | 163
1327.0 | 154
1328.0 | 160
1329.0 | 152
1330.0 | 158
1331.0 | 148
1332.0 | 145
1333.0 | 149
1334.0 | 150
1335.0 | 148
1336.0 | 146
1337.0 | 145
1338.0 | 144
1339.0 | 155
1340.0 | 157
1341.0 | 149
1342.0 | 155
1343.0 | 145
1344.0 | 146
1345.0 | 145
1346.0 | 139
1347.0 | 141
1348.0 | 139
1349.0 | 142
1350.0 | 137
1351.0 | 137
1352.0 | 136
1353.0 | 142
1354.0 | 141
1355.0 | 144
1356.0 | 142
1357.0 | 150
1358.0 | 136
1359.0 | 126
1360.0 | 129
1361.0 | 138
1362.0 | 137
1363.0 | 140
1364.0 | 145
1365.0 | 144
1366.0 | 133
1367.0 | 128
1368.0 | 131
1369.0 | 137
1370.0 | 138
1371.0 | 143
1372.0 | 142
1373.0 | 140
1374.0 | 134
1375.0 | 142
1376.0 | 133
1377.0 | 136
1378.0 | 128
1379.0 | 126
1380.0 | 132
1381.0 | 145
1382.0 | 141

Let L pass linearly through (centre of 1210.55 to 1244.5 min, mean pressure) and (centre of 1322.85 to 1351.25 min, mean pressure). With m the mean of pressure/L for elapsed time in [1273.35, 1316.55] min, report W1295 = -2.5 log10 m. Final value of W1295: -0.13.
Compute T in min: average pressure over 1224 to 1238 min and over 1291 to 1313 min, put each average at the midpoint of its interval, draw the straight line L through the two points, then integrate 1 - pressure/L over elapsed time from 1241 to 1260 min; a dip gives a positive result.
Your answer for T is -0.2 min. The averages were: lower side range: 269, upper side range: 190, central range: 250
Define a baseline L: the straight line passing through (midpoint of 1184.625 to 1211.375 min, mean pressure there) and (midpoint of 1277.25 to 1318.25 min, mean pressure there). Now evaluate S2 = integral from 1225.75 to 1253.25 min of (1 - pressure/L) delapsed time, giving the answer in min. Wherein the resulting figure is -4.7 min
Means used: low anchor 231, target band 260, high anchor 210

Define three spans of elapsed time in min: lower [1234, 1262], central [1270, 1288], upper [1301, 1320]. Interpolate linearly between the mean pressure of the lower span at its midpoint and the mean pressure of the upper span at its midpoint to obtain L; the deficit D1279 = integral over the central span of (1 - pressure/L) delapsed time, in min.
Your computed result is -3.5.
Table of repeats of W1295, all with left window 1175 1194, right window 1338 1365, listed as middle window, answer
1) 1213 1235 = -0.17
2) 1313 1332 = -0.04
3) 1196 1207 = 0.06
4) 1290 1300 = -0.11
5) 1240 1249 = -0.22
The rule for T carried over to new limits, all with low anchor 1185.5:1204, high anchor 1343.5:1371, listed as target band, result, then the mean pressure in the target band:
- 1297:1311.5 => -1.5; 186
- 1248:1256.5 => -2.1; 247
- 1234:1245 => -3.4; 268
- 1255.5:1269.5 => -4.0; 246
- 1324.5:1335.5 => 0.1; 152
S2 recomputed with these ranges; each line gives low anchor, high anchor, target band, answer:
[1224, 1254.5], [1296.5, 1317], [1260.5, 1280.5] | -2.58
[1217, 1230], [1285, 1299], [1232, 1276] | -2.35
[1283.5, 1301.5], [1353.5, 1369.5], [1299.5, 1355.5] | 3.99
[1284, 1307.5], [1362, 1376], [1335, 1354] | 1.87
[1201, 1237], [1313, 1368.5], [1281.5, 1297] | -2.75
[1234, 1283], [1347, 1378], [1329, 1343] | 1.49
